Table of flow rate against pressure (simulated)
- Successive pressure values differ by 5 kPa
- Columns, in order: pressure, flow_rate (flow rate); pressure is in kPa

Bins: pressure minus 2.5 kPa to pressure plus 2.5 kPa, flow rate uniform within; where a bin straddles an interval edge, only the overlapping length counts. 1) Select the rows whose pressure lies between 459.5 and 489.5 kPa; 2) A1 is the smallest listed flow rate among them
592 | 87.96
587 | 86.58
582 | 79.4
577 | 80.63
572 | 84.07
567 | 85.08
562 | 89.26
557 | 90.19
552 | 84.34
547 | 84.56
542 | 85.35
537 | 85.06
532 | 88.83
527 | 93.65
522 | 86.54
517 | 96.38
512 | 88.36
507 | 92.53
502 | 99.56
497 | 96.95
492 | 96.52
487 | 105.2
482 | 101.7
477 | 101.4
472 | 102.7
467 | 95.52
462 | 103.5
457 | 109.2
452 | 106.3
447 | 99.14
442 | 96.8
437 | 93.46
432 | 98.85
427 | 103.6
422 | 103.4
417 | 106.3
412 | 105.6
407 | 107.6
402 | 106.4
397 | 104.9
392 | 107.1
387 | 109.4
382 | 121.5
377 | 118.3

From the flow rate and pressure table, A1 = 95.52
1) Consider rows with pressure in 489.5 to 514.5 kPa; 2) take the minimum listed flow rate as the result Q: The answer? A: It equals 88.36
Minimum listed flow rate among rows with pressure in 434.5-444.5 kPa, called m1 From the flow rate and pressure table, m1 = 93.46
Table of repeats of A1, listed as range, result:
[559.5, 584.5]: 79.4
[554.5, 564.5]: 89.26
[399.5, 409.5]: 106.4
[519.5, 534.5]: 86.54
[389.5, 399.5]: 104.9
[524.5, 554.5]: 84.34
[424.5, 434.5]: 98.85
